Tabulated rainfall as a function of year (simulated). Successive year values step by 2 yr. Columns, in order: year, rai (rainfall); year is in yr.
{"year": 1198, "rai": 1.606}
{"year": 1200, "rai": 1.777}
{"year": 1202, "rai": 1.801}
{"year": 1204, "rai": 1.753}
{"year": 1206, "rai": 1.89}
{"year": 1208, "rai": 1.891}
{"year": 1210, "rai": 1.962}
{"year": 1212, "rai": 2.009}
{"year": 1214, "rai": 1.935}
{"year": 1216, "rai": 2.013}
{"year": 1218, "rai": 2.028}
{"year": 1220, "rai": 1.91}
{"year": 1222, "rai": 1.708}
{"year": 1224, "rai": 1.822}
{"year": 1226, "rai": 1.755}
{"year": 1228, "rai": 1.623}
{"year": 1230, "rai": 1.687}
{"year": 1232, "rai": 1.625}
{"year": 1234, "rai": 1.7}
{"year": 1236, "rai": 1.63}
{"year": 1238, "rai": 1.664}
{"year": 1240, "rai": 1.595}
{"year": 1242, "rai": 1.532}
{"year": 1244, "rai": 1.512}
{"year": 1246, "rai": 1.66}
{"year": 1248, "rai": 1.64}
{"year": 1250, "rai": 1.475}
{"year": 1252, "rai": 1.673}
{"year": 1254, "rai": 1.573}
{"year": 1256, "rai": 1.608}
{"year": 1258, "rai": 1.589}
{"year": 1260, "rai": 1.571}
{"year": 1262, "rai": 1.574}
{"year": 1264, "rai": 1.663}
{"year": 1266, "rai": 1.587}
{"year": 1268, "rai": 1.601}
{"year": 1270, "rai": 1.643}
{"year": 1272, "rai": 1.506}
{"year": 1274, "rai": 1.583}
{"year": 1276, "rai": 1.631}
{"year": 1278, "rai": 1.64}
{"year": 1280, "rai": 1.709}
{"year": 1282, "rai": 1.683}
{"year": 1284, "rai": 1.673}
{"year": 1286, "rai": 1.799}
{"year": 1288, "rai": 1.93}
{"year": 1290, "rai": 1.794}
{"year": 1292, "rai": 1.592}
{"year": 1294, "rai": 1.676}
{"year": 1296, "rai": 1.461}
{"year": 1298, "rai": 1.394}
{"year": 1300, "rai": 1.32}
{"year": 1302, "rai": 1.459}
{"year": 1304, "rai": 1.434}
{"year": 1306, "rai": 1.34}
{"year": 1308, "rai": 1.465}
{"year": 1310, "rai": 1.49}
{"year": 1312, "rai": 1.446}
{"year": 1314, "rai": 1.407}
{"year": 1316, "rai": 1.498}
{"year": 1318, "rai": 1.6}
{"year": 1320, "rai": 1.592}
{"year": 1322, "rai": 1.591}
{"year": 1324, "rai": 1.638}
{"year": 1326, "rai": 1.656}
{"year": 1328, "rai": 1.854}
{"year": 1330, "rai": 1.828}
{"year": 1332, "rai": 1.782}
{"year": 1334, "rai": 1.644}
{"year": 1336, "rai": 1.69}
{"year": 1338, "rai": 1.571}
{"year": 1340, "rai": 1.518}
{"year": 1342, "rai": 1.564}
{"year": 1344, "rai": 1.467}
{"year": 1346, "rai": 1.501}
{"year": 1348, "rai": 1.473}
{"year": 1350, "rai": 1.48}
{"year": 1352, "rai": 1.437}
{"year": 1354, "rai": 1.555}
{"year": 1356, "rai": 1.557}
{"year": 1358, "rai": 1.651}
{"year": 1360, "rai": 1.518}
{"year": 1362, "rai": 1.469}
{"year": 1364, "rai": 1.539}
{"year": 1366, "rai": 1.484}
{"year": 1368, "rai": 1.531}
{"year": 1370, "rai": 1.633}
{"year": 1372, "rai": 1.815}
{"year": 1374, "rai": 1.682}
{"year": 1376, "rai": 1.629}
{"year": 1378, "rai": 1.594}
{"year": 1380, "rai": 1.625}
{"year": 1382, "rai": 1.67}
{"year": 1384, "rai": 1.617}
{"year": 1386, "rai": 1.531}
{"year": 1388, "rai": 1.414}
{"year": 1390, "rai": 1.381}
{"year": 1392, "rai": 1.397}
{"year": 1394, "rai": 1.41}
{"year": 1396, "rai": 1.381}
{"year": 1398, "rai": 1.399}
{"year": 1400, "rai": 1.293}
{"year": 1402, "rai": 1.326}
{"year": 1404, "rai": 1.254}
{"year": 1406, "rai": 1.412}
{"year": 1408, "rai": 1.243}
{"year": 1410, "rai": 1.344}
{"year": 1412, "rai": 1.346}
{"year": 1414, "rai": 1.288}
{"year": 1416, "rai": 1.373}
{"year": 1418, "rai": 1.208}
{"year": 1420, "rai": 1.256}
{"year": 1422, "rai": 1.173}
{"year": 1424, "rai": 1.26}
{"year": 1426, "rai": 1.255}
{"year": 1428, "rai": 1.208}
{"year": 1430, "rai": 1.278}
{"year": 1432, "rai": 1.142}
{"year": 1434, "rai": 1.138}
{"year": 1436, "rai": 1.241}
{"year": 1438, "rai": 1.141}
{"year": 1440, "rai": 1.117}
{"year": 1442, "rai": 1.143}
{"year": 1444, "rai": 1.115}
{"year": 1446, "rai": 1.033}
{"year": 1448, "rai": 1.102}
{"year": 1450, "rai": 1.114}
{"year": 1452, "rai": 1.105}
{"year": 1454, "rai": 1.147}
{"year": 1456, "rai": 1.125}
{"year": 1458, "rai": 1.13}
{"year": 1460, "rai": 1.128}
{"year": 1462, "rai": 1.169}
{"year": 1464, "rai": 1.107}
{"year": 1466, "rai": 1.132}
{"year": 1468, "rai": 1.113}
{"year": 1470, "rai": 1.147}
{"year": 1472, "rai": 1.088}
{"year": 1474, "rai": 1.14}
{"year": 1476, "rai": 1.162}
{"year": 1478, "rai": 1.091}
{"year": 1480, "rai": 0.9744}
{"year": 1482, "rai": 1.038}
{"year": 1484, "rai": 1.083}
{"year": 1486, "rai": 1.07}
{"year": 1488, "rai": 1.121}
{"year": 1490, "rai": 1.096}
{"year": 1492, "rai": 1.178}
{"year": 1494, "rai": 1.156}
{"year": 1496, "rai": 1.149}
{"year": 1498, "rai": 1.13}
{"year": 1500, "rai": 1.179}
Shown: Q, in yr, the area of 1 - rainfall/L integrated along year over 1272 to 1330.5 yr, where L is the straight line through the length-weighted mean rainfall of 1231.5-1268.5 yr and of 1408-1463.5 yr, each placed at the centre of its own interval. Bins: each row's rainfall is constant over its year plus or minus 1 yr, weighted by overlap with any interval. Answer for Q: -4.0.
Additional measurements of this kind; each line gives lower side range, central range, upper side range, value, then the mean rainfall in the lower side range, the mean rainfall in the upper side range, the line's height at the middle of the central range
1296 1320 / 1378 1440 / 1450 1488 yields -4.8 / 1.45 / 1.11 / 1.24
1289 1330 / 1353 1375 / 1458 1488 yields -3.0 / 1.54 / 1.1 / 1.4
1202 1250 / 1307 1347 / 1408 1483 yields -2.9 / 1.76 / 1.17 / 1.48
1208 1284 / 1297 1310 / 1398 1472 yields 1.1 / 1.69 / 1.2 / 1.54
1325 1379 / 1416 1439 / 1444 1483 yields 0.9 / 1.6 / 1.11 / 1.27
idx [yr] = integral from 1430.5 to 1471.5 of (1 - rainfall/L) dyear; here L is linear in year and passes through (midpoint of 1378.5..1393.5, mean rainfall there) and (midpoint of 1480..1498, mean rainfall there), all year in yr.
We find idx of 4.08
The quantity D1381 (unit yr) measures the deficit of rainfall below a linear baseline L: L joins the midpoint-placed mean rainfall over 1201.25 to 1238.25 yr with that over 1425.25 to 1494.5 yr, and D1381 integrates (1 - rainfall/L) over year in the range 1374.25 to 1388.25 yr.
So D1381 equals -2.5 yr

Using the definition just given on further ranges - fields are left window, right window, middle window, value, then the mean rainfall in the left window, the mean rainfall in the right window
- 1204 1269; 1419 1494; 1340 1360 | -1.5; 1.71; 1.14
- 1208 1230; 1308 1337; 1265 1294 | 0.9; 1.87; 1.62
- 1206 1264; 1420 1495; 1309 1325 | -0.3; 1.72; 1.14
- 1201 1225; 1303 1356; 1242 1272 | 3.0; 1.89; 1.56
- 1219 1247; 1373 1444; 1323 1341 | -2.4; 1.67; 1.34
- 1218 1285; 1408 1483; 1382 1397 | -1.8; 1.64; 1.17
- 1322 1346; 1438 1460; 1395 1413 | -0.1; 1.65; 1.12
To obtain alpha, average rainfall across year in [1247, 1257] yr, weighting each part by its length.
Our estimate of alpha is 1.59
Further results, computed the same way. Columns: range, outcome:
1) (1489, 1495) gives 1.14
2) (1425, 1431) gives 1.25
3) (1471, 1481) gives 1.09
